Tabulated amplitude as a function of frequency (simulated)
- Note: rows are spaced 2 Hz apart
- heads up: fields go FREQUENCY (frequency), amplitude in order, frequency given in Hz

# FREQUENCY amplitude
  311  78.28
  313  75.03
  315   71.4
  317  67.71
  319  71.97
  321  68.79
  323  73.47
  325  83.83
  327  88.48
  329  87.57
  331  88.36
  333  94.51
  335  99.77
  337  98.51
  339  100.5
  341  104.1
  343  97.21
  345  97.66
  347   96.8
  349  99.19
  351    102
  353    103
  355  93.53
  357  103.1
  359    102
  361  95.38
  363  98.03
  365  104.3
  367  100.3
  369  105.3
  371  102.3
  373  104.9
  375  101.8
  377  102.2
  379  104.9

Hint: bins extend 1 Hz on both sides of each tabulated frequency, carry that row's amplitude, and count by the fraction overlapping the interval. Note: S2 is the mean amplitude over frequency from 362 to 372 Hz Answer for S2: 102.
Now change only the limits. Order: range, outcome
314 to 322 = 70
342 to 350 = 97.7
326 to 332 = 88.1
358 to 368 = 100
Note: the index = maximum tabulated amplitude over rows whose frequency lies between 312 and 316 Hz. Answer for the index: 75.03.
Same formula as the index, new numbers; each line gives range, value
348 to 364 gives 103.1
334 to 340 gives 100.5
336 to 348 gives 104.1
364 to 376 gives 105.3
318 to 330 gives 88.48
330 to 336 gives 99.77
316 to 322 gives 71.97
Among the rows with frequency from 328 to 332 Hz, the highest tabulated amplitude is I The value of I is 88.36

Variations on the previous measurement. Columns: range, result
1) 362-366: 104.3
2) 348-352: 102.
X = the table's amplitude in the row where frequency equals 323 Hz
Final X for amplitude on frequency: 73.47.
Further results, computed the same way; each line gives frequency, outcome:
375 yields 101.8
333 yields 94.51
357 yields 103.1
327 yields 88.48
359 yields 102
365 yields 104.3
